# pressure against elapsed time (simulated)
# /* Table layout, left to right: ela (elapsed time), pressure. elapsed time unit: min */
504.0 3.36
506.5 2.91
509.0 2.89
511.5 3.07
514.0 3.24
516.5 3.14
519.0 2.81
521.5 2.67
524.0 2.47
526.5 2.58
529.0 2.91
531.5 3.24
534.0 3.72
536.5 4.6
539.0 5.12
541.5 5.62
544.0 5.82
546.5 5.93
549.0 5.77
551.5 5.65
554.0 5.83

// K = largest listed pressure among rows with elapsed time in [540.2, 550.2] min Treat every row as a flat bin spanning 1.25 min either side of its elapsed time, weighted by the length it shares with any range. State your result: 5.93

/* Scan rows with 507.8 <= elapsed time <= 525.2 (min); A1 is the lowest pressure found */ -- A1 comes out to 2.47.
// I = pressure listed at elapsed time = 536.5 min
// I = 4.6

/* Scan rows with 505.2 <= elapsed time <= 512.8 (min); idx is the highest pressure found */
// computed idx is 3.07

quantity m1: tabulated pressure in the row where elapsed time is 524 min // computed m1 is 2.47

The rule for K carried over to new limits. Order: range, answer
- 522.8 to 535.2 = 3.72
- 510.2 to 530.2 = 3.24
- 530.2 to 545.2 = 5.82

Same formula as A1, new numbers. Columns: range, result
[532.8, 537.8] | 3.72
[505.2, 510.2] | 2.89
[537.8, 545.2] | 5.12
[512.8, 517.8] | 3.14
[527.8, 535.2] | 2.91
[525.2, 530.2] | 2.58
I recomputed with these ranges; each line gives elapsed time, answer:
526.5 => 2.58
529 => 2.91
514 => 3.24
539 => 5.12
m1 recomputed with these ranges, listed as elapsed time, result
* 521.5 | 2.67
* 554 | 5.83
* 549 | 5.77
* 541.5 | 5.62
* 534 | 3.72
